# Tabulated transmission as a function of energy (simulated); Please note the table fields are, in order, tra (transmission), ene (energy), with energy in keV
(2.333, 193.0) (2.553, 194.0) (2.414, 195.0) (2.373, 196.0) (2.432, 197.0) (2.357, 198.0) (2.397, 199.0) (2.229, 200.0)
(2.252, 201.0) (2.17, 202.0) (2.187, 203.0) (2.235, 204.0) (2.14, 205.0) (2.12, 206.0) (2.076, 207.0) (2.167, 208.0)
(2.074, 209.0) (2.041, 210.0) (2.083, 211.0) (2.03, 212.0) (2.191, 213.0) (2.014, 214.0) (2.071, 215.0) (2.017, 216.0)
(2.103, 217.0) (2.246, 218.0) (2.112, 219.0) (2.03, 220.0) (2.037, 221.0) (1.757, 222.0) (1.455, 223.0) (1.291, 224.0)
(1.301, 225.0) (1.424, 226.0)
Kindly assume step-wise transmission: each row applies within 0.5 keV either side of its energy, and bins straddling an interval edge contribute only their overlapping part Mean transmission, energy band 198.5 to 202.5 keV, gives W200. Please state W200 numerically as 2.26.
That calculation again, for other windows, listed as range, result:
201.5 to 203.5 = 2.18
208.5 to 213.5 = 2.08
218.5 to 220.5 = 2.07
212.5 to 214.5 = 2.1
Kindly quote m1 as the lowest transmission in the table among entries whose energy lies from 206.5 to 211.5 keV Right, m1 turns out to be 2.041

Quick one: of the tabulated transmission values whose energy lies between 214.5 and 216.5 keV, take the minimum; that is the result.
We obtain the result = 2.017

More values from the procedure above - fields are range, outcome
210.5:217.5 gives 2.014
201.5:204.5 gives 2.17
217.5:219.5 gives 2.112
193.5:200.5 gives 2.229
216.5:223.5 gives 1.455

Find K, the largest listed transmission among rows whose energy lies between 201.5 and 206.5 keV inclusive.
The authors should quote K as 2.235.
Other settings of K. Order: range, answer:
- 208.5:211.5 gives 2.083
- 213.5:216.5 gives 2.071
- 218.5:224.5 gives 2.112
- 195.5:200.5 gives 2.432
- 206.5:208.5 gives 2.167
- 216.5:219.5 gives 2.246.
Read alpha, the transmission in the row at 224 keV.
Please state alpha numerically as 1.291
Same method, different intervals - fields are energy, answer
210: 2.041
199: 2.397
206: 2.12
